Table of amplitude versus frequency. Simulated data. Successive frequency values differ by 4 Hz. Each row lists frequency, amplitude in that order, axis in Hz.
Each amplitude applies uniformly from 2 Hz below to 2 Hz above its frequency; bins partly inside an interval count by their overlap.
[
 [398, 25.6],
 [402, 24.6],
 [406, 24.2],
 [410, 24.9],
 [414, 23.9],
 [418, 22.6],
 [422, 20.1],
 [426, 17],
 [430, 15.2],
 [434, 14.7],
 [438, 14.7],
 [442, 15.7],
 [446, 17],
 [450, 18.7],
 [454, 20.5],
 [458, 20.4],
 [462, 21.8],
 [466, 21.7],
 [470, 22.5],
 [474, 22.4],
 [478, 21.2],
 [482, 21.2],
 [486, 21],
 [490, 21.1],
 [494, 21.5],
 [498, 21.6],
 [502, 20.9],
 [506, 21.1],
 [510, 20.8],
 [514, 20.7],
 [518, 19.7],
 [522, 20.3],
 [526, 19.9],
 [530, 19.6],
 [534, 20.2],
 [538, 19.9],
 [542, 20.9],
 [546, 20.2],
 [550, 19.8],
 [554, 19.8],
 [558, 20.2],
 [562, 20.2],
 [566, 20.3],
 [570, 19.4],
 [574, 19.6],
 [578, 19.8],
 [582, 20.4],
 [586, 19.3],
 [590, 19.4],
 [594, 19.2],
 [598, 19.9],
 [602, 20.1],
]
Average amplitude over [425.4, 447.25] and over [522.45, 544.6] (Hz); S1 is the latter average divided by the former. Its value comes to 1.29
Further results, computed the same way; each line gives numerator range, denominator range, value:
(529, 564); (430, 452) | 1.25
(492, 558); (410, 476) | 1.05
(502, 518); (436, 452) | 1.25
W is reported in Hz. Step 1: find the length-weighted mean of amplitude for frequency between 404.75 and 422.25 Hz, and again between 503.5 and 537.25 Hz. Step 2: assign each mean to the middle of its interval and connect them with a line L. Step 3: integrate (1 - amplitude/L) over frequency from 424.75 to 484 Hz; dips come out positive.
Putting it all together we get 8.4 Hz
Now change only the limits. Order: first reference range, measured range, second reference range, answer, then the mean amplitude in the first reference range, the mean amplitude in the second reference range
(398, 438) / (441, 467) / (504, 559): 1.41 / 20.7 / 20.2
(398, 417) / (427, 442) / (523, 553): 5.36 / 24.4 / 20.1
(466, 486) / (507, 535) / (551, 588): 0.86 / 21.7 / 19.9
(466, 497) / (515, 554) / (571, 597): 0.95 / 21.6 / 19.6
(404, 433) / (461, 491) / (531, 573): -1.57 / 20.9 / 20.1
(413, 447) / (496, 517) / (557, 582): -2.23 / 17.7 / 19.9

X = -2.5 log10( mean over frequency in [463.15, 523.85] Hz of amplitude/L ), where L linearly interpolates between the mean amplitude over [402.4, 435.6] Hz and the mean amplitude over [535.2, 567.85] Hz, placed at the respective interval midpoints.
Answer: -0.044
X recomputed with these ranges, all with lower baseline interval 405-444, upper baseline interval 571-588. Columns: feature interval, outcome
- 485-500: -0.10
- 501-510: -0.08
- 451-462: -0.07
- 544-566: -0.02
